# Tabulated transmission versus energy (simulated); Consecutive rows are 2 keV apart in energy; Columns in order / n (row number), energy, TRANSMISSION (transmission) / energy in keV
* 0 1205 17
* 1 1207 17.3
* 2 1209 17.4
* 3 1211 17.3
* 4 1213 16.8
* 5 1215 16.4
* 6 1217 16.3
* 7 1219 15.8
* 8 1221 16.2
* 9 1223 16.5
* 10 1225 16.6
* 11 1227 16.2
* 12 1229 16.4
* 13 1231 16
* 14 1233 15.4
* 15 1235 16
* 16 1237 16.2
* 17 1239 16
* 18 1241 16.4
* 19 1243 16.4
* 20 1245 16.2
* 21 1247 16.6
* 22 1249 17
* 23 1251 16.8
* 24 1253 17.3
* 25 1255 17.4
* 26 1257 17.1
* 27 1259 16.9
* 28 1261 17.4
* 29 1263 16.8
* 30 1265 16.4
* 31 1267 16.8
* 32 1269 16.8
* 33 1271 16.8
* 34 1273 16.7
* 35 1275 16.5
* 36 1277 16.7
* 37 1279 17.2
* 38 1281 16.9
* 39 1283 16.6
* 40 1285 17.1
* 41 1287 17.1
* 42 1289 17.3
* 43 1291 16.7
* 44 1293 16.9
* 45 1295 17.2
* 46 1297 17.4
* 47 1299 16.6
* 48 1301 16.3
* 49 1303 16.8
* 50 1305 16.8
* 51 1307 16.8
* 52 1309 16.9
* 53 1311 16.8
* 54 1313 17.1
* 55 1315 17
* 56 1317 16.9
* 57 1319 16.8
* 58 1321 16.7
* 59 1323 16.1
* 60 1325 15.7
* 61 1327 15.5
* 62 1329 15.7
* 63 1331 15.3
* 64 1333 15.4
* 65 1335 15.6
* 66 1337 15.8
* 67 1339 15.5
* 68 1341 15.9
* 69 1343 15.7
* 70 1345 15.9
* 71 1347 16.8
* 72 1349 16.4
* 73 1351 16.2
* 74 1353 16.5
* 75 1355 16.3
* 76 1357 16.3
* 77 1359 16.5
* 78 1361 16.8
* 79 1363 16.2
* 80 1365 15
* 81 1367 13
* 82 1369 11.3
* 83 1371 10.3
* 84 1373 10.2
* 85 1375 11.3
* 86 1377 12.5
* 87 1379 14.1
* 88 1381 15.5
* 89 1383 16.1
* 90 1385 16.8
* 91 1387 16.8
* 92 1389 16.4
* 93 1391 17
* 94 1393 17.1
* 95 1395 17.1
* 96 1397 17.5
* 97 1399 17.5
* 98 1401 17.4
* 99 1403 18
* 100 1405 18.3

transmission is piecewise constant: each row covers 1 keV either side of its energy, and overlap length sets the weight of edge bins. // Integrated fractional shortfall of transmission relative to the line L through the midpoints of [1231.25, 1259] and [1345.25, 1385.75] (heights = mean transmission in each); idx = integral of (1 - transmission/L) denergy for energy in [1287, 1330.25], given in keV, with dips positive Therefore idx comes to -3.1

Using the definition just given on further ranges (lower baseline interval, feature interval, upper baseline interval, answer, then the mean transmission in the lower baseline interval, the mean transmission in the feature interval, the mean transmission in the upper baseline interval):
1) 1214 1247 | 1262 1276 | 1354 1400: -0.68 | 16.2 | 16.7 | 15.1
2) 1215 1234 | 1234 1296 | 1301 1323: -1.20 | 16.2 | 16.8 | 16.8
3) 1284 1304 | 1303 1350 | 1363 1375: -4.27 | 16.9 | 16.2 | 12.3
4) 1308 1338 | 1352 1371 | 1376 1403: 1.44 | 16.2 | 15.1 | 16.4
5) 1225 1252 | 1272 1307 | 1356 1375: -3.61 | 16.3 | 16.9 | 13.8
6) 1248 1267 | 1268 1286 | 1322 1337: -0.20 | 17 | 16.8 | 15.6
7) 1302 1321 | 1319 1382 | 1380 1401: 6.66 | 16.9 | 15.1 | 16.8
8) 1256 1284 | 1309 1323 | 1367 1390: -1.19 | 16.8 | 16.8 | 13.7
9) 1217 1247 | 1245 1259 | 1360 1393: -0.90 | 16.2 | 17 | 14.4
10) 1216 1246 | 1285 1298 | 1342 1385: -1.32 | 16.2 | 17.1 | 14.8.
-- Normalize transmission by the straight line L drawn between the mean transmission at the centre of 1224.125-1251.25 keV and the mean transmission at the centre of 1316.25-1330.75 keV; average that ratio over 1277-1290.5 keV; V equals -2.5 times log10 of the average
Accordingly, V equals -0.05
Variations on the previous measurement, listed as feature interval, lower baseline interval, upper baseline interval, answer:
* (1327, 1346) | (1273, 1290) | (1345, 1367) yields 0.05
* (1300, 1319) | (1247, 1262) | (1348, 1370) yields -0.04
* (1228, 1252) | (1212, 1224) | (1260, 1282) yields 0.02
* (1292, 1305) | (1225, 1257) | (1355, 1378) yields -0.11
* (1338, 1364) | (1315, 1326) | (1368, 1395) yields -0.06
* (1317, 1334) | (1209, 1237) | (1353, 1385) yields -0.08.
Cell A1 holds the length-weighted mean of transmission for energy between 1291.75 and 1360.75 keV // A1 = 16.4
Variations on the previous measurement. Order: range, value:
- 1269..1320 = 16.9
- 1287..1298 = 17.1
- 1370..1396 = 14.7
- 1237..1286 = 16.8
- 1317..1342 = 15.9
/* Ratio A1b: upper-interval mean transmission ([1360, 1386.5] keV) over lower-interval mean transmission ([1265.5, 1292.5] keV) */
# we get 0.82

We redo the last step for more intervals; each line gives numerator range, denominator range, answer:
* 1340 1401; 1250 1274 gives 0.91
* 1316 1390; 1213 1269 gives 0.93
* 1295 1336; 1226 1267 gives 0.99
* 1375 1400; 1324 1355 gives 1.01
